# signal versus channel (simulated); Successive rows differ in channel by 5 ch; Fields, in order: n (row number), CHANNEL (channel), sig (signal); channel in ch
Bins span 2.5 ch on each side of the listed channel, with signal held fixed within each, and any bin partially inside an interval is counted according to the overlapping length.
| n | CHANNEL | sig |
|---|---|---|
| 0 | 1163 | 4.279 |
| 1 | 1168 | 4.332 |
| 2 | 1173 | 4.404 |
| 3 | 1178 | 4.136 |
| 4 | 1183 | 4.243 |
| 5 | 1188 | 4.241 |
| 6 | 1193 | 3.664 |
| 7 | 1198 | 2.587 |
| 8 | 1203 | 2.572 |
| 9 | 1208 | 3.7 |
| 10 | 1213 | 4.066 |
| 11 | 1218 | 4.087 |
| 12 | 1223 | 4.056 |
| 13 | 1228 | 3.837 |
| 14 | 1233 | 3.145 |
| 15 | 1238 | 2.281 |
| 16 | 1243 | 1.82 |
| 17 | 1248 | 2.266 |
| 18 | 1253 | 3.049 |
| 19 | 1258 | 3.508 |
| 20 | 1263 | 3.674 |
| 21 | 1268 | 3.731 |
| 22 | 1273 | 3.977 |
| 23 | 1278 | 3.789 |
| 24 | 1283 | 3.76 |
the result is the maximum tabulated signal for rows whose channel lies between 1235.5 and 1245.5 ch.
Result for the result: 2.281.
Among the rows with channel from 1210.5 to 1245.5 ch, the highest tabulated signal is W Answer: 4.087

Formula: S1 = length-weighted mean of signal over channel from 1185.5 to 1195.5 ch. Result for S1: 3.95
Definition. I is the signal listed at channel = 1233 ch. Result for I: 3.145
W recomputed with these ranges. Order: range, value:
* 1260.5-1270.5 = 3.731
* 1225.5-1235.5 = 3.837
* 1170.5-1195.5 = 4.404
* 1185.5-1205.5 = 4.241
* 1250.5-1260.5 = 3.508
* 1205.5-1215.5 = 4.066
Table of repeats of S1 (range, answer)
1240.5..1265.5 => 2.86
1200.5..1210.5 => 3.14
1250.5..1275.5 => 3.59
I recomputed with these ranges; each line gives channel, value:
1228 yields 3.837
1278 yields 3.789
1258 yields 3.508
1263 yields 3.674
